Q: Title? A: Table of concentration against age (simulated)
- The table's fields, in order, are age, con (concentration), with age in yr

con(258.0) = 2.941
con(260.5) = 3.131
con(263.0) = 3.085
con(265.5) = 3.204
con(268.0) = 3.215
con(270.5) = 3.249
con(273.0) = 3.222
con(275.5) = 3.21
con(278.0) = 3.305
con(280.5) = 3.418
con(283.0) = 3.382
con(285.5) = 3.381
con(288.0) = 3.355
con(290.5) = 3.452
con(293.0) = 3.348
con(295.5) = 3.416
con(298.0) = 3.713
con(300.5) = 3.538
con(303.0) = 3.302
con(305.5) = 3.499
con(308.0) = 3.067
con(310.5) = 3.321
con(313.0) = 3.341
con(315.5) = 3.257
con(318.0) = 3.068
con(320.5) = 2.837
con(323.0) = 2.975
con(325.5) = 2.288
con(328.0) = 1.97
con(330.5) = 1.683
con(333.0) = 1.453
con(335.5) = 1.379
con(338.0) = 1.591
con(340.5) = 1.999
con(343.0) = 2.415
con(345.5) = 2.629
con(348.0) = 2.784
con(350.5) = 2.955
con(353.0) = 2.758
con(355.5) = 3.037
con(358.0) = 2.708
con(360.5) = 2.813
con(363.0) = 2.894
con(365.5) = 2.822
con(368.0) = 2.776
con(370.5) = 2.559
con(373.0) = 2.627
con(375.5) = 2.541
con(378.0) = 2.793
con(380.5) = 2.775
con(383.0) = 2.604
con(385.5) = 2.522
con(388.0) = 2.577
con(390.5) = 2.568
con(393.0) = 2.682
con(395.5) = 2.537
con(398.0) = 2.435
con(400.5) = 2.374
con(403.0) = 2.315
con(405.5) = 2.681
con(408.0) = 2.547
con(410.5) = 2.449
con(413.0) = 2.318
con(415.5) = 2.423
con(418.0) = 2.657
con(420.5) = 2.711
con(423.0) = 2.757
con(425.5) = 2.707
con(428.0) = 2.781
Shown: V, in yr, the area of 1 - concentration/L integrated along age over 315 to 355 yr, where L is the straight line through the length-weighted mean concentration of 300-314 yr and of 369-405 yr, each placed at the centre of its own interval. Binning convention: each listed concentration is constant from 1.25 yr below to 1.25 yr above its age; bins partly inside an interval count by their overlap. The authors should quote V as 9.0 yr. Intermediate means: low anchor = 3.33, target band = 2.37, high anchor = 2.57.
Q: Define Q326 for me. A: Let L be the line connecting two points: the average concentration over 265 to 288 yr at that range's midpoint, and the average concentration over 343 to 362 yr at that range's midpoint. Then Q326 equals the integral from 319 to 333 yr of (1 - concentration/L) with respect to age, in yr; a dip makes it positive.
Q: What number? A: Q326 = 3.2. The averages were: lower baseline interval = 3.29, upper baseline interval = 2.79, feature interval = 2.28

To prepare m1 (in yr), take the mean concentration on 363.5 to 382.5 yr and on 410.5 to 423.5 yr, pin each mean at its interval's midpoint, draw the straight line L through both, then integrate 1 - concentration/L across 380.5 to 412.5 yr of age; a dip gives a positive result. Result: 1.1 yr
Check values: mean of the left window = 2.7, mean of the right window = 2.55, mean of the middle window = 2.53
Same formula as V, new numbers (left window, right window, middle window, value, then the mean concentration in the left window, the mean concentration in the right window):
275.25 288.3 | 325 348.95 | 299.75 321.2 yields -4.90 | 3.35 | 2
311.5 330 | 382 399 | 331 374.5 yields 3.33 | 2.78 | 2.56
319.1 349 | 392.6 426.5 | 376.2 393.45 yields -1.61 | 2.17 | 2.54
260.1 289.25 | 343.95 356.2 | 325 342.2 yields 6.81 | 3.27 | 2.81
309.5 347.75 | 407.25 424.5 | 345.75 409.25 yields -4.44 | 2.42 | 2.55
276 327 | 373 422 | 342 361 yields 0.82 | 3.26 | 2.56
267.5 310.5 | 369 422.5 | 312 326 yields 0.65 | 3.36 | 2.56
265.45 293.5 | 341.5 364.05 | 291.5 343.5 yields 5.28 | 3.32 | 2.77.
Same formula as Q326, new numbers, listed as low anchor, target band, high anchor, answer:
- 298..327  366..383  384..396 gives 0.1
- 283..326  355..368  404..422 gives 0.2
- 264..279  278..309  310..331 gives -3.9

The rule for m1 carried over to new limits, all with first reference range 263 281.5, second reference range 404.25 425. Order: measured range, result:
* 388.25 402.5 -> 0.8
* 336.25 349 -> 2.9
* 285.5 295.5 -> -0.7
